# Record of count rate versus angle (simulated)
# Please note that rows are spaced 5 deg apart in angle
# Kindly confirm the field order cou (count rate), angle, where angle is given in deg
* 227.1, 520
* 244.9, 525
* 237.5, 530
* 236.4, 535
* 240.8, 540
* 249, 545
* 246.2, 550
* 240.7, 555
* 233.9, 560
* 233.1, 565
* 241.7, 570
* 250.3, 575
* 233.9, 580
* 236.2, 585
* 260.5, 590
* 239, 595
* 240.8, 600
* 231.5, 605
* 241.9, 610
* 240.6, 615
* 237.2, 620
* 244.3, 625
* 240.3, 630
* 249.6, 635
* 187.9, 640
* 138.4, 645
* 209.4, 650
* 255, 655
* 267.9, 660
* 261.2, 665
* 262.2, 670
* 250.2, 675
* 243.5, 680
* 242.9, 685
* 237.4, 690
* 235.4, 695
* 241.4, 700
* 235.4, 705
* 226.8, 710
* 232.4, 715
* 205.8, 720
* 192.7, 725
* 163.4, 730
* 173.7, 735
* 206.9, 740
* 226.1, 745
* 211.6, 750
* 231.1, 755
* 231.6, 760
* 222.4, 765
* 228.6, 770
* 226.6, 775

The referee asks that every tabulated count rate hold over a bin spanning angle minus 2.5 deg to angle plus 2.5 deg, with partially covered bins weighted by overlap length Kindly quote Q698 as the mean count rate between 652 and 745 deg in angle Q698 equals 229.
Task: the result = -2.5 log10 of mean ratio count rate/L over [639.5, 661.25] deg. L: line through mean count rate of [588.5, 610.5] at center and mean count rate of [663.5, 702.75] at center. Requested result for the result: 0.16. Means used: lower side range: 242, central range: 211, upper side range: 246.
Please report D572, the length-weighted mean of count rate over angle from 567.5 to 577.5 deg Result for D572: 246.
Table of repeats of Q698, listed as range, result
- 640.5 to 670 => 227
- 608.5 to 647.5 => 222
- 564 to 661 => 233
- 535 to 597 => 242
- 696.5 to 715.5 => 234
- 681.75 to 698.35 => 239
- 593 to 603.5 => 239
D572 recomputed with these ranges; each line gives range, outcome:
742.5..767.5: 225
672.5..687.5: 246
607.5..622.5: 240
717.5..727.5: 199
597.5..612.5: 238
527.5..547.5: 241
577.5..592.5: 244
